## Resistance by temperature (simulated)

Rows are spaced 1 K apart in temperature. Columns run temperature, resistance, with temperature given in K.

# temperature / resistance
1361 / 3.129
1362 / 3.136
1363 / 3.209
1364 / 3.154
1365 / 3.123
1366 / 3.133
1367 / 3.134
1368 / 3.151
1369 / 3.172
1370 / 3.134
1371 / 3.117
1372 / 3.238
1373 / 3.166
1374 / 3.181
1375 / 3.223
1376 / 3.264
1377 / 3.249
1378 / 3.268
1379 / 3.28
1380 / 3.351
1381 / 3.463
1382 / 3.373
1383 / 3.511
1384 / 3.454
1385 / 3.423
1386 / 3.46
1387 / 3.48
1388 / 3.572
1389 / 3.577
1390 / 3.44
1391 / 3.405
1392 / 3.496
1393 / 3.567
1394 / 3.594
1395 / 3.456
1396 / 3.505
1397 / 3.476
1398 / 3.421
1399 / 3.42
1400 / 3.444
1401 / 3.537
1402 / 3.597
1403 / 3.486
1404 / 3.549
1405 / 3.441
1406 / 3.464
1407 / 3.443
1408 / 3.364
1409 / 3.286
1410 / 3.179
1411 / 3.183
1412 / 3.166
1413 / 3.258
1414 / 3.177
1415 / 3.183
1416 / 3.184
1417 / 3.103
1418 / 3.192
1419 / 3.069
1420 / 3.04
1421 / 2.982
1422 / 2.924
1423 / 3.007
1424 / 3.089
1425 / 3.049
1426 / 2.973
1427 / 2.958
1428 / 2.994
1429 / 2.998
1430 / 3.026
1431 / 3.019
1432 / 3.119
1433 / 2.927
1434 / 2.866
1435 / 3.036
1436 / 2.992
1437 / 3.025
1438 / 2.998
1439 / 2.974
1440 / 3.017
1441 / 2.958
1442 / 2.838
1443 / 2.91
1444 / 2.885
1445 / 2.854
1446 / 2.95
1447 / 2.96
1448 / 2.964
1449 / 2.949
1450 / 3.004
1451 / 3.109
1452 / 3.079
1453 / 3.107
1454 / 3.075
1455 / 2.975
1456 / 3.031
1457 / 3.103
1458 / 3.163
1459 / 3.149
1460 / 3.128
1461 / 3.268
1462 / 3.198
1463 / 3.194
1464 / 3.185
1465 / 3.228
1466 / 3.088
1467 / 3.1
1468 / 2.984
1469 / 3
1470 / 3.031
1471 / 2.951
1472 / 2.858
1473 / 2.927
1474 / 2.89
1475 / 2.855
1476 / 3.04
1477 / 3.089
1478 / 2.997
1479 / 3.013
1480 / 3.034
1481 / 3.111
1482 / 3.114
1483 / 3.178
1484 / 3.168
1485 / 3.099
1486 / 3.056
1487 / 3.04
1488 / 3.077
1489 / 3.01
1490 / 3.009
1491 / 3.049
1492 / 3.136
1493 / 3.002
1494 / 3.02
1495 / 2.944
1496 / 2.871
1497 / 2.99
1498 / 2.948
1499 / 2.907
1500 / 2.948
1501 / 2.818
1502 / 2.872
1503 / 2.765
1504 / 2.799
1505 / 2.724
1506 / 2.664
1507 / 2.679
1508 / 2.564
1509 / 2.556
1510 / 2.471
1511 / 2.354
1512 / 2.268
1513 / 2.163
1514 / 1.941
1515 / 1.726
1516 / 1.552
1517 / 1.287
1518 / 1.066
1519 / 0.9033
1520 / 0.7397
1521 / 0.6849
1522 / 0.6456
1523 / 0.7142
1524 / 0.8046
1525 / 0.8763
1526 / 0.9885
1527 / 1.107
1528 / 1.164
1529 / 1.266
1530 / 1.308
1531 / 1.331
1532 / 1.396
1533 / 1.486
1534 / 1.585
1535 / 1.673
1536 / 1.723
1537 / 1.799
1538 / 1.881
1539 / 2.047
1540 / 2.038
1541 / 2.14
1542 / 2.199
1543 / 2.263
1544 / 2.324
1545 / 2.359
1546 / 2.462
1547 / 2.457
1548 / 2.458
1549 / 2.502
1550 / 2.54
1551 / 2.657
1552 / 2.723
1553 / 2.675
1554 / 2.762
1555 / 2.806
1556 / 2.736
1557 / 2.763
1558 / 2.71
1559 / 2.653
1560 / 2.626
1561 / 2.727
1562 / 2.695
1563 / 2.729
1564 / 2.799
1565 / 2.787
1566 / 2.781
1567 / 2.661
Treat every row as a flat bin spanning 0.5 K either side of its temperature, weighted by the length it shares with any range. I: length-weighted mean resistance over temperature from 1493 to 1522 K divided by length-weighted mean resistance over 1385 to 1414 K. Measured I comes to 0.66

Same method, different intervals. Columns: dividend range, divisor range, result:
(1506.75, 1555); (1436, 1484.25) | 0.60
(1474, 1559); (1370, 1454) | 0.72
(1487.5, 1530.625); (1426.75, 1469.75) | 0.70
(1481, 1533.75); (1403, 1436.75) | 0.70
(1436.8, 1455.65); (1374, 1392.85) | 0.88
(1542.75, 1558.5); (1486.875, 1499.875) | 0.86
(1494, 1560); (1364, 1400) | 0.62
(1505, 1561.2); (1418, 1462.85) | 0.65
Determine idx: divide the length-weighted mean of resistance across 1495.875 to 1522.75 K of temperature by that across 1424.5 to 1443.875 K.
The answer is 0.7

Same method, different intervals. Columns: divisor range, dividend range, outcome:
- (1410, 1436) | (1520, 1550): 0.54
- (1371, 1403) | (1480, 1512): 0.85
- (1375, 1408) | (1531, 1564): 0.67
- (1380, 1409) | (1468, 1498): 0.87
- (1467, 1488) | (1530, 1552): 0.68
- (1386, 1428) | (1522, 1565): 0.62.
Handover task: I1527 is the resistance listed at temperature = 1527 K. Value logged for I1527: 1.107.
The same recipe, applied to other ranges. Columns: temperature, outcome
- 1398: 3.421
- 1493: 3.002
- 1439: 2.974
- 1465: 3.228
